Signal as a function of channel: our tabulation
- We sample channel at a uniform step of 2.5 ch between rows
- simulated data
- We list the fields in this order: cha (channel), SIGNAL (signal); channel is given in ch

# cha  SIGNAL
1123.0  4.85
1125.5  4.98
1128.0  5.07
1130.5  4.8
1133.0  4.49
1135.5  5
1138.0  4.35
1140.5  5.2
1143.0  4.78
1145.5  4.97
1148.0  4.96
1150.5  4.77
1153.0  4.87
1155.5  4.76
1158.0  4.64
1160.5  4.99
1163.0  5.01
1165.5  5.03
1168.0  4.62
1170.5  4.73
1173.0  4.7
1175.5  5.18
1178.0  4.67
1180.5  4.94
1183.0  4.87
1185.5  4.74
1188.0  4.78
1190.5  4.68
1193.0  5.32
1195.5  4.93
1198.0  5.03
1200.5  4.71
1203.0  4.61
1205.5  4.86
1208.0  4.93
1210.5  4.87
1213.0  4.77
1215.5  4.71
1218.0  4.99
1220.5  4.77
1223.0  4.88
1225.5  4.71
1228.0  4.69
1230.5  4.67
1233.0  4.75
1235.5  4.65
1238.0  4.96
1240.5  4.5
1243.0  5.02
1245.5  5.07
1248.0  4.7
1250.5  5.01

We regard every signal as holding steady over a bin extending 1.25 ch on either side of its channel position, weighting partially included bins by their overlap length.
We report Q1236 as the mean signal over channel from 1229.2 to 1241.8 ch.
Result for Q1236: 4.71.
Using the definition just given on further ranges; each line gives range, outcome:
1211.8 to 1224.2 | 4.82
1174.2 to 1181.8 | 4.93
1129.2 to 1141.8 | 4.77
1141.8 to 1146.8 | 4.88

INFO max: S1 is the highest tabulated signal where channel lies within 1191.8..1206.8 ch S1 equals 5.32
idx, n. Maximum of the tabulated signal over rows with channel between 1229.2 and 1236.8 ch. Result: 4.75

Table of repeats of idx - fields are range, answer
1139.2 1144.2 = 5.2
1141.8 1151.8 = 4.97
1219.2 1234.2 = 4.88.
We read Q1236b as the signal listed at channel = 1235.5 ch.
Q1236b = 4.65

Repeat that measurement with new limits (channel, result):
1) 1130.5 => 4.8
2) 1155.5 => 4.76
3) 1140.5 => 5.2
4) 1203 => 4.61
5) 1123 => 4.85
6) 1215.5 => 4.71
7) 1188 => 4.78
